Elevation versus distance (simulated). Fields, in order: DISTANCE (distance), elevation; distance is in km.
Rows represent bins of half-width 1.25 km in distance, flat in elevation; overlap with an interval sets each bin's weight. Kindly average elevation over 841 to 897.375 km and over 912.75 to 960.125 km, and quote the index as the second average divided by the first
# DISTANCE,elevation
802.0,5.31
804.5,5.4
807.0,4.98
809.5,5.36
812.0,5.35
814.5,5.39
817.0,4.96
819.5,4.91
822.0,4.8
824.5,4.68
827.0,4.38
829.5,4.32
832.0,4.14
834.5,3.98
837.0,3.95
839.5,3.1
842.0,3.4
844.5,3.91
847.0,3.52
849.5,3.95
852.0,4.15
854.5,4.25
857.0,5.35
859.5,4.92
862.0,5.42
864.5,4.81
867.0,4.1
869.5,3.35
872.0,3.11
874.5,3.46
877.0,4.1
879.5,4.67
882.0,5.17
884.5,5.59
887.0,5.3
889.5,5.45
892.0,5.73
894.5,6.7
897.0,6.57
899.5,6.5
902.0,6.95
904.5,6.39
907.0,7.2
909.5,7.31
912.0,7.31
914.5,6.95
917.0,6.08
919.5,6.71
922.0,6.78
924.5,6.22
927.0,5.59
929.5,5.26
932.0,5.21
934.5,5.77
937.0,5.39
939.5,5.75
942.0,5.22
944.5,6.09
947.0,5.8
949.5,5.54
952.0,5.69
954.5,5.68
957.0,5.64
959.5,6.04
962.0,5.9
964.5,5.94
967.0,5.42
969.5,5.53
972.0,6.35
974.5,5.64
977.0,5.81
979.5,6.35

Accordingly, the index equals 1.27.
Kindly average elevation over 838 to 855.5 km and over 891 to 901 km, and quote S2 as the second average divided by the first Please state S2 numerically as 1.7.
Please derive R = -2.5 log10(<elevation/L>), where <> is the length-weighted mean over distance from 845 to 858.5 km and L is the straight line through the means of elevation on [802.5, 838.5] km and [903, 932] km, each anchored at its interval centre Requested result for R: 0.25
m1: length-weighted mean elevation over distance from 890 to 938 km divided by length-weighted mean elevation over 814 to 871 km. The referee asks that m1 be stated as 1.47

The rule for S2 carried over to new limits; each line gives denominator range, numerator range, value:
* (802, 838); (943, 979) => 1.21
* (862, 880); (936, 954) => 1.41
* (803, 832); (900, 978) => 1.23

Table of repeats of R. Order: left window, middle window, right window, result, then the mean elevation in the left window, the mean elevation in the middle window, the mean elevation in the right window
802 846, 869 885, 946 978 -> 0.199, 4.55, 4.18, 5.77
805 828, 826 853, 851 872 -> 0.213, 5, 3.88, 4.46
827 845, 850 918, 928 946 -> -0.157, 3.86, 5.42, 5.53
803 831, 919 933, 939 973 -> -0.068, 4.95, 5.94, 5.75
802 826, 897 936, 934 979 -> -0.156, 5.1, 6.41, 5.74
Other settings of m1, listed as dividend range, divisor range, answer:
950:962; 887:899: 0.95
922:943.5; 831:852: 1.50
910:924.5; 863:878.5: 1.75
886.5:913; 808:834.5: 1.36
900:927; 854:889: 1.47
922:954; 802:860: 1.26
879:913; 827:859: 1.54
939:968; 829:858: 1.44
